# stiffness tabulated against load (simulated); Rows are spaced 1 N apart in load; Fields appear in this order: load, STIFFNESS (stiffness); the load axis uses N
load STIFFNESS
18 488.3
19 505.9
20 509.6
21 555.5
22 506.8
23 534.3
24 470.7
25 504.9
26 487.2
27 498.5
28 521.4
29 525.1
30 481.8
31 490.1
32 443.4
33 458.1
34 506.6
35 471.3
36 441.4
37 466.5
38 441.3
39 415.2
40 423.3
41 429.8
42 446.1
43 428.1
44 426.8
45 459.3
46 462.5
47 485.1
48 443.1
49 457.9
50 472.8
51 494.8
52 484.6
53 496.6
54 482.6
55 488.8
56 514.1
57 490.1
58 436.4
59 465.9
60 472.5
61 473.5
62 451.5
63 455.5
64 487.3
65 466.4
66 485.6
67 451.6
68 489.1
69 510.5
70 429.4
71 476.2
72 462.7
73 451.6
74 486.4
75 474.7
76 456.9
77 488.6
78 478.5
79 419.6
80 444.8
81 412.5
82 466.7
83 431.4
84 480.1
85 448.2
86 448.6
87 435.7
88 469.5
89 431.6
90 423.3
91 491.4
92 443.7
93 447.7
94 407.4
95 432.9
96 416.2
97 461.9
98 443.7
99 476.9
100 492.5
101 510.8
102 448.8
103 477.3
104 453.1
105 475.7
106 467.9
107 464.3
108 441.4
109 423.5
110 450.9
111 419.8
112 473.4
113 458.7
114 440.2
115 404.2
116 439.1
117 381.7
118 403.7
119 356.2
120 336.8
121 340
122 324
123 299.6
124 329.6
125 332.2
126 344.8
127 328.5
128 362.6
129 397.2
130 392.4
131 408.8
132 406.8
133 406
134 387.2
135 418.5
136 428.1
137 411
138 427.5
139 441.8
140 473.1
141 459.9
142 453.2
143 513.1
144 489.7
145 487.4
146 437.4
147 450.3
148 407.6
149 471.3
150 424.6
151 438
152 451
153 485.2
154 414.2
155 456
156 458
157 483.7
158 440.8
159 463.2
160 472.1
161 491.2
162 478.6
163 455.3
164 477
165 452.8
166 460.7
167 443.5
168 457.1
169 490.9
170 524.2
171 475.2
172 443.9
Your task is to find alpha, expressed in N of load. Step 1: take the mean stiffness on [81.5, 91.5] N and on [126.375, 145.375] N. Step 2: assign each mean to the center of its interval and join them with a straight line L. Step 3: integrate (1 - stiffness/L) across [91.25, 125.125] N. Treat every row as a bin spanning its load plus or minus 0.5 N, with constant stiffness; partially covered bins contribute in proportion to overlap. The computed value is 1.3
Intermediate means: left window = 453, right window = 425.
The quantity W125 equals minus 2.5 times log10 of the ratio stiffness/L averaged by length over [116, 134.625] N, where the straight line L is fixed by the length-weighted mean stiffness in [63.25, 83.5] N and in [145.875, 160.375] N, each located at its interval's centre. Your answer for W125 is 0.24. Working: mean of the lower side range 463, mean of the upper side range 450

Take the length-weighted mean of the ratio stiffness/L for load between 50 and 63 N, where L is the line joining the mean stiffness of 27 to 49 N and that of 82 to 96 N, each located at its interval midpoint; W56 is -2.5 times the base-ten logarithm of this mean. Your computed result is -0.05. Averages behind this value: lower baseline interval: 461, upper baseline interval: 445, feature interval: 478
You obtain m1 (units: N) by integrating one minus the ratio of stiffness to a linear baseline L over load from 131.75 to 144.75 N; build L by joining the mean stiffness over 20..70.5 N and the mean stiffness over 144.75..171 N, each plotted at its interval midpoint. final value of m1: 0.6 N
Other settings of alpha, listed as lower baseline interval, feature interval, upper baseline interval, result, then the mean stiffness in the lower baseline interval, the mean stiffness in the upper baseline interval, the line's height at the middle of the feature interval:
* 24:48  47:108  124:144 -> -3.0 N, 465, 410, 442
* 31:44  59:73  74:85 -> -0.5 N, 448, 456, 454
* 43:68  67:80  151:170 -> 0.1 N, 471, 464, 469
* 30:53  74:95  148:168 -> 0.3 N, 458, 457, 458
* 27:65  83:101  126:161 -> 0.1 N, 468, 436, 453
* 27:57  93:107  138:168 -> 0.1 N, 468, 459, 464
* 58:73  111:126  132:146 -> 2.4 N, 468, 444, 451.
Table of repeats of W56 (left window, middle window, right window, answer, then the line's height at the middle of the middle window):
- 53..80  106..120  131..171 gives 0.087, 461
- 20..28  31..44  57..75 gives 0.110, 496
